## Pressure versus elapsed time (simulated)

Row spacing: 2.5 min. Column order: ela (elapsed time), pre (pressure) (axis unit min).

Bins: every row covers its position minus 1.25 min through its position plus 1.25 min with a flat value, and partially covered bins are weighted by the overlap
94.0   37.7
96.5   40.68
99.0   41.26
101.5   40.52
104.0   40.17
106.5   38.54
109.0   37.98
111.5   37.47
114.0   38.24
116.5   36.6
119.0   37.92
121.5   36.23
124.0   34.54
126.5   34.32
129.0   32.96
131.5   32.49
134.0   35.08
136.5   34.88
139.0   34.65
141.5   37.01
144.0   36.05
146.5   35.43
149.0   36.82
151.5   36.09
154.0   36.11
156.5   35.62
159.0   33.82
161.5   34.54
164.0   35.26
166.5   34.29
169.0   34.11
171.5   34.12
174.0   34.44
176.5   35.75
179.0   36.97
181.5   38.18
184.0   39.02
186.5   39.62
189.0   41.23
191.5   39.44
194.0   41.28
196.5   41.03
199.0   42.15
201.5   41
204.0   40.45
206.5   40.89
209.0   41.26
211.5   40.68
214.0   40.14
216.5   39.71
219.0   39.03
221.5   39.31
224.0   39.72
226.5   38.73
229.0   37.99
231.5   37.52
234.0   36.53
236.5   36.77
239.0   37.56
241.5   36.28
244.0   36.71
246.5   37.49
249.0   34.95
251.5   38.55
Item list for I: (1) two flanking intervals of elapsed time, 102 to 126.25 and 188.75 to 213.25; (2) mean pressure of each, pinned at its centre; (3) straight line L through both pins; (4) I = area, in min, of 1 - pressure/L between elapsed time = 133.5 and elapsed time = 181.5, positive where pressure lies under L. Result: 4.6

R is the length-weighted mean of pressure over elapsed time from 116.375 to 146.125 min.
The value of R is 35.2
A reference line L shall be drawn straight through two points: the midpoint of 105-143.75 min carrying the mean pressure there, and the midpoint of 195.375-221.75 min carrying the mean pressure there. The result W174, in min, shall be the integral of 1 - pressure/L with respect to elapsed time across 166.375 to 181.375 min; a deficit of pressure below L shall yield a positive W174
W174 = 1.3 min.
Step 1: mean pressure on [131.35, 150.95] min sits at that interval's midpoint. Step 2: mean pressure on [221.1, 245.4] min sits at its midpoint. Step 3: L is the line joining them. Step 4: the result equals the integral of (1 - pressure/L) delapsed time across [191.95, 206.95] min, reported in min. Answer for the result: -1.7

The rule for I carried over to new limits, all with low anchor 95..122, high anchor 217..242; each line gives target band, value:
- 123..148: 2.48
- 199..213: -1.02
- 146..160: 1.02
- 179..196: -0.60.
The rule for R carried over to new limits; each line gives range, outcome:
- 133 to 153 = 35.8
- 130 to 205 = 36.9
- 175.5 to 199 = 39.4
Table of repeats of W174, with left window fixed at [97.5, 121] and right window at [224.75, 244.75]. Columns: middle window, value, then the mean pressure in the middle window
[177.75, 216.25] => -2.52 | 40.2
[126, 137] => 1.31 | 33.9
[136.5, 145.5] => 0.61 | 35.7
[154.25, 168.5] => 1.25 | 34.8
